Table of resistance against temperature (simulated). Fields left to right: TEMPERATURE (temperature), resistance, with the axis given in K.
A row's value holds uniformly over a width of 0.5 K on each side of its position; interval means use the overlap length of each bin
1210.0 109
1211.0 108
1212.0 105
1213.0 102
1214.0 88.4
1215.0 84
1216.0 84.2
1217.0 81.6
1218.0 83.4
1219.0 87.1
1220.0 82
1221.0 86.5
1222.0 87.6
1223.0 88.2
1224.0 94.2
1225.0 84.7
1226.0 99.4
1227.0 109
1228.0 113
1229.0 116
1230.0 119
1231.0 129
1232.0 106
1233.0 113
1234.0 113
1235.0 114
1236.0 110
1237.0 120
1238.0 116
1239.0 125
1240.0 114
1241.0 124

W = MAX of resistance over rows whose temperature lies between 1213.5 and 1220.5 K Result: 88.4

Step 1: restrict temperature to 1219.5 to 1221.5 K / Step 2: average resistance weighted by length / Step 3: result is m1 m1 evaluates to 84.2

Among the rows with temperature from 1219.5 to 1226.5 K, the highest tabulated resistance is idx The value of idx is 99.4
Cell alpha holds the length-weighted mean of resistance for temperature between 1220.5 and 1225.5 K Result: 88.2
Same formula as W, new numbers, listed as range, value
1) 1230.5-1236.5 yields 129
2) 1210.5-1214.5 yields 108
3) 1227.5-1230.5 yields 119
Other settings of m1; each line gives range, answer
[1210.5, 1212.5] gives 106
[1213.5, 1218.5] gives 84.3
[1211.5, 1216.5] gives 92.7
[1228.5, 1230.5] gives 118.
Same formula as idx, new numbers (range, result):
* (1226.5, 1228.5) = 113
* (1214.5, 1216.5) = 84.2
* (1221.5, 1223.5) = 88.2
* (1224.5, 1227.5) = 109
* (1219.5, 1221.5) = 86.5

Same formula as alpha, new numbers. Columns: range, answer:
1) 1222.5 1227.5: 95.1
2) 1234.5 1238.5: 115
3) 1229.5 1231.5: 124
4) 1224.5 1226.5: 92.1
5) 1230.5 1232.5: 118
